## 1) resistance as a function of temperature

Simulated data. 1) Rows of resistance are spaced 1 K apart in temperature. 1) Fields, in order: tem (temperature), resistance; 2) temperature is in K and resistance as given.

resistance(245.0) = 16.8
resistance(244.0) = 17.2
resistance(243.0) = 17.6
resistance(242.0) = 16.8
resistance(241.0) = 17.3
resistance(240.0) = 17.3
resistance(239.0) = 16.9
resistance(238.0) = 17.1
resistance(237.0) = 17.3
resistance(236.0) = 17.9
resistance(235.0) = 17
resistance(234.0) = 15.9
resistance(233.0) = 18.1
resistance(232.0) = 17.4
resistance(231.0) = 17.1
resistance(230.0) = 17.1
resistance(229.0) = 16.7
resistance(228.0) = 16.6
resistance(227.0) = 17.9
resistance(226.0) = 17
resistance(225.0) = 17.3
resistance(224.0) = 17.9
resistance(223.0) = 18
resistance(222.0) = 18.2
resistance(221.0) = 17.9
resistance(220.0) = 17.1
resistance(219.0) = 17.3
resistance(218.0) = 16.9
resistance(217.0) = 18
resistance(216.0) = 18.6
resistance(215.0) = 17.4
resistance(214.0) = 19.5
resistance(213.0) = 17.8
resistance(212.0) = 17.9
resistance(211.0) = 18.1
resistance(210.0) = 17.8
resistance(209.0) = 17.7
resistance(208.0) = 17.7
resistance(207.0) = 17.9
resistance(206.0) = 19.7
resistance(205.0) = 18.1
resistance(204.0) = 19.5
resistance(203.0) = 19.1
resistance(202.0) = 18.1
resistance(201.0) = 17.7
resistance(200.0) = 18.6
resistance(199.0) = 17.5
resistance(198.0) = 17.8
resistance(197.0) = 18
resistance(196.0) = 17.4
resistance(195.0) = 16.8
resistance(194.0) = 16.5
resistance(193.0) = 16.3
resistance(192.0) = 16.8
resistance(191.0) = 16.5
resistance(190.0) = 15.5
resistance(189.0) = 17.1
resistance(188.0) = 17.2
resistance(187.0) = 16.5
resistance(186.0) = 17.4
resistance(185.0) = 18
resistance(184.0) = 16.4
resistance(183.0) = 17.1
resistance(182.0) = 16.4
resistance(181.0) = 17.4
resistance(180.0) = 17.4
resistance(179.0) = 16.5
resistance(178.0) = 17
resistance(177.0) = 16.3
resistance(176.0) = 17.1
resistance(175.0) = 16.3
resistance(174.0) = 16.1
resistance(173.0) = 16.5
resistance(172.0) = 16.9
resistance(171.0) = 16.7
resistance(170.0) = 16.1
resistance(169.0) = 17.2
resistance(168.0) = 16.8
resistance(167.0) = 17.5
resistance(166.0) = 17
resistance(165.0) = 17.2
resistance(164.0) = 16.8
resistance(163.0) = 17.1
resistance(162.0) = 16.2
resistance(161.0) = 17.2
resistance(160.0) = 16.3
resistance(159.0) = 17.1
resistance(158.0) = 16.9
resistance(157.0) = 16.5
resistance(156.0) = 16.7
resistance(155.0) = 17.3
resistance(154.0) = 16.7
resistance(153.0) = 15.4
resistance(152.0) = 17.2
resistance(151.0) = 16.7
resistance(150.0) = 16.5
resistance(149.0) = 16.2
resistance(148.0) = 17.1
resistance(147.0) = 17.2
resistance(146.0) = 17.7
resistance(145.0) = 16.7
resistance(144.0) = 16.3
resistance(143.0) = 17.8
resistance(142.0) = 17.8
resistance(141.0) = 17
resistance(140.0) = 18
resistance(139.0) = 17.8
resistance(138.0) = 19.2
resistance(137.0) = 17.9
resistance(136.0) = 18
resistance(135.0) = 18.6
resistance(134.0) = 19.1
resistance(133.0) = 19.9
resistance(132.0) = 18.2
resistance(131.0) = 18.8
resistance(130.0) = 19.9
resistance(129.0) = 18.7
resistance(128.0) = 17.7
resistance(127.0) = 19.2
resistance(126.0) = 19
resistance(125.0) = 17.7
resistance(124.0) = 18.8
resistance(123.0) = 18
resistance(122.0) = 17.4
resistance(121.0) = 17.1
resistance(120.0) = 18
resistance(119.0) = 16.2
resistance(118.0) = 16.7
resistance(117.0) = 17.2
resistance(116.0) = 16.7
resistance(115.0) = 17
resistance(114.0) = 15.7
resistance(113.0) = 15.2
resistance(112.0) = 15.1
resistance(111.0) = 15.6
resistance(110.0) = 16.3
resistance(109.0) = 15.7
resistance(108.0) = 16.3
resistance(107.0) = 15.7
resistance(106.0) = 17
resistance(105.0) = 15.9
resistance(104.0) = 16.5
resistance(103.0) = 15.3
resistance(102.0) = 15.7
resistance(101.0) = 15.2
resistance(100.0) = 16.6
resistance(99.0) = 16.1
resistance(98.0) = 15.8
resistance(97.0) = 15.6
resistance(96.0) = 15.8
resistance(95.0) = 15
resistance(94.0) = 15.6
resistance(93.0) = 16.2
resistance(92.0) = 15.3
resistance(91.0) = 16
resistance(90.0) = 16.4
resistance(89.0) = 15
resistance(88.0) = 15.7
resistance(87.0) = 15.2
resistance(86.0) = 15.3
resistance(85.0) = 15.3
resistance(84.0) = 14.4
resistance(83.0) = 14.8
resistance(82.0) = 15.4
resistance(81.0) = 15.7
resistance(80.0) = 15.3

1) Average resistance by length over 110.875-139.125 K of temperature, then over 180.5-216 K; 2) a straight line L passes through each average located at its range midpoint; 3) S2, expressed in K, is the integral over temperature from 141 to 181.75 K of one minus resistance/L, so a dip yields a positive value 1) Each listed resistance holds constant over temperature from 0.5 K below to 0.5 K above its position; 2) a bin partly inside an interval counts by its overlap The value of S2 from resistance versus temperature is 1.9 K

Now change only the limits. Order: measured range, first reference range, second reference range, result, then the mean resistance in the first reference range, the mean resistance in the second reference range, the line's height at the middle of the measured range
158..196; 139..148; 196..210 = 2.2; 17.3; 18.2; 17.8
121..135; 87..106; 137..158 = -1.7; 15.8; 17.1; 16.6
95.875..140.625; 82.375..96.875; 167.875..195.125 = -3.7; 15.4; 16.7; 15.8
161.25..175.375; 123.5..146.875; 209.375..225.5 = 1.0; 18.2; 17.9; 18.1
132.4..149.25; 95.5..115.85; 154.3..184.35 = -1.4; 15.9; 16.8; 16.4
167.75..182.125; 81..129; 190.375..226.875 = 0.5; 16.3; 17.8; 17.3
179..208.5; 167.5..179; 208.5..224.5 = -0.4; 16.6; 17.9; 17.2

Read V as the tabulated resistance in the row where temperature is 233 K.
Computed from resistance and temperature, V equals 18.1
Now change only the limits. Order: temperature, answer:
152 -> 17.2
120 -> 18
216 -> 18.6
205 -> 18.1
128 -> 17.7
